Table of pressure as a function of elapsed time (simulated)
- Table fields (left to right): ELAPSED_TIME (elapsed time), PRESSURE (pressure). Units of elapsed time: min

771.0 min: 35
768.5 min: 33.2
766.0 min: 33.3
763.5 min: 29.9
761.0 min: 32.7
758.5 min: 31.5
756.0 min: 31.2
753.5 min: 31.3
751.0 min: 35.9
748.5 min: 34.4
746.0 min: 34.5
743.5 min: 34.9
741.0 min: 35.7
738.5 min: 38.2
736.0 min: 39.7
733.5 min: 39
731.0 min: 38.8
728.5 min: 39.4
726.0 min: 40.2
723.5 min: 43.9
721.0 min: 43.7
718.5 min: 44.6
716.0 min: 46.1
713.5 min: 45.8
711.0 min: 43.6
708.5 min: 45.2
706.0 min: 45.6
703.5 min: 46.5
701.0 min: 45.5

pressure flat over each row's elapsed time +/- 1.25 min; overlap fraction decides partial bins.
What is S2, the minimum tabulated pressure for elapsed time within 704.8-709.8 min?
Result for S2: 45.2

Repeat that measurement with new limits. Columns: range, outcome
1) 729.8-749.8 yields 34.4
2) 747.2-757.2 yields 31.2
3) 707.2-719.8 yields 43.6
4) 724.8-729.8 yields 39.4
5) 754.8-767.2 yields 29.9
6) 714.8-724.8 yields 43.7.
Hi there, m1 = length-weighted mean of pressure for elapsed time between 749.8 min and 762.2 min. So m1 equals 32.5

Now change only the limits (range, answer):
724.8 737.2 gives 39.4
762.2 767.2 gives 31.6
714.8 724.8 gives 44.5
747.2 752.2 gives 35.1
